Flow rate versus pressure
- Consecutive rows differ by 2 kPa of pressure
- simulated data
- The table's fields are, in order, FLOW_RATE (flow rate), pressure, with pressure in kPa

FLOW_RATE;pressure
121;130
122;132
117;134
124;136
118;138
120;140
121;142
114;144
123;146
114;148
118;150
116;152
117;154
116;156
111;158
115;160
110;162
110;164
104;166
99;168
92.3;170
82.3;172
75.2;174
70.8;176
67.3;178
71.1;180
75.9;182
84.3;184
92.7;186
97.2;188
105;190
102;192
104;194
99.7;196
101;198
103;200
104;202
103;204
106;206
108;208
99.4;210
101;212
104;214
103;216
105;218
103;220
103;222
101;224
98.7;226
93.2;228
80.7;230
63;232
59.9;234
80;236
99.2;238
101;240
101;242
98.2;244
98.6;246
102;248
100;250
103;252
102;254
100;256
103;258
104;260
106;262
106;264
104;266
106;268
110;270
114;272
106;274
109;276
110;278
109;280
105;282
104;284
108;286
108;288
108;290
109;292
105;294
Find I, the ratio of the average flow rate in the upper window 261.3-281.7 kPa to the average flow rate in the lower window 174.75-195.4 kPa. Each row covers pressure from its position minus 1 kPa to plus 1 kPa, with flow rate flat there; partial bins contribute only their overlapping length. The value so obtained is 1.2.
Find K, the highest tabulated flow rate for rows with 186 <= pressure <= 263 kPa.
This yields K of 108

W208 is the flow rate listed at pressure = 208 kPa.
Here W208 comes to 108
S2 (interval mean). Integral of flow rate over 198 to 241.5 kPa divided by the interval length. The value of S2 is 96.3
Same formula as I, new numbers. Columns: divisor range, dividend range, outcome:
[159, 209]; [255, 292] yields 1.12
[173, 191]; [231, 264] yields 1.16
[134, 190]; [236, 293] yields 1.02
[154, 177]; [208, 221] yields 1.04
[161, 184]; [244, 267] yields 1.18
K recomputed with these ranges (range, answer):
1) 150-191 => 118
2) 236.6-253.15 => 103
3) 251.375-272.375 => 114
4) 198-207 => 106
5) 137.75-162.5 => 123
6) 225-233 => 98.7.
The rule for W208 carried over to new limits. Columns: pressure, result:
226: 98.7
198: 101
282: 105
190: 105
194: 104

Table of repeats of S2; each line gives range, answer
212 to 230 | 100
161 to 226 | 96.5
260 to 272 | 107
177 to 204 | 93.2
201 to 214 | 104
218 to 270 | 97.1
